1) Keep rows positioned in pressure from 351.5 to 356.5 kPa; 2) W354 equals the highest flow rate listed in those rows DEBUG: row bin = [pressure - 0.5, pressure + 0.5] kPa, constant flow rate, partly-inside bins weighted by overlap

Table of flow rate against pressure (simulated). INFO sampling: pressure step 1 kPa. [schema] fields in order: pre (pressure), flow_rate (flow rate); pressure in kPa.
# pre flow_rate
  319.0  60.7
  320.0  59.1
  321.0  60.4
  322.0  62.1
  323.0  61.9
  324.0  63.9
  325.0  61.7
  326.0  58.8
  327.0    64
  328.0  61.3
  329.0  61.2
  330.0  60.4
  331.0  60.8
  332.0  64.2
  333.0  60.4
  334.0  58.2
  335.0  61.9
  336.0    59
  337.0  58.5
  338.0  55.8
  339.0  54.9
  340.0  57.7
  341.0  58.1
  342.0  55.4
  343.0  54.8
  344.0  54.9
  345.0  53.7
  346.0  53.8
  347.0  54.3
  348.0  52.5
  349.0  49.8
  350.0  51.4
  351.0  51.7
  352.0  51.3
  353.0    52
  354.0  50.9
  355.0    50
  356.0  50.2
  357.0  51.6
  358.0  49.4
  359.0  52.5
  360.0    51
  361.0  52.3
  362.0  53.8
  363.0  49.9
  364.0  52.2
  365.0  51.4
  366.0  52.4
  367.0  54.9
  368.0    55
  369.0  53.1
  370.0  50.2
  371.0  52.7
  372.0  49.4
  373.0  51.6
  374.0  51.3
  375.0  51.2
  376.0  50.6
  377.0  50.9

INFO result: 52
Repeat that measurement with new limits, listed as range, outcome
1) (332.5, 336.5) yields 61.9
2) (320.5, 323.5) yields 62.1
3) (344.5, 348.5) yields 54.3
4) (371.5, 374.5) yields 51.6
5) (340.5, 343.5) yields 58.1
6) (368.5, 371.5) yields 53.1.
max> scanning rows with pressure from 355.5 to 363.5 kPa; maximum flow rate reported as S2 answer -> 53.8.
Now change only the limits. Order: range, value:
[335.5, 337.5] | 59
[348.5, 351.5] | 51.7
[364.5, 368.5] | 55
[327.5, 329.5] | 61.3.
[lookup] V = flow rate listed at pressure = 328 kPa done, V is 61.3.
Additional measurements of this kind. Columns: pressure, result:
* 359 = 52.5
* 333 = 60.4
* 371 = 52.7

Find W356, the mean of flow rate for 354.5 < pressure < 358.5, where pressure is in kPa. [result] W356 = 50.3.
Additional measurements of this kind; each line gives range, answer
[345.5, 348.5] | 53.5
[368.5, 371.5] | 52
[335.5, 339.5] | 57.1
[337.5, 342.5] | 56.4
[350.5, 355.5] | 51.2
